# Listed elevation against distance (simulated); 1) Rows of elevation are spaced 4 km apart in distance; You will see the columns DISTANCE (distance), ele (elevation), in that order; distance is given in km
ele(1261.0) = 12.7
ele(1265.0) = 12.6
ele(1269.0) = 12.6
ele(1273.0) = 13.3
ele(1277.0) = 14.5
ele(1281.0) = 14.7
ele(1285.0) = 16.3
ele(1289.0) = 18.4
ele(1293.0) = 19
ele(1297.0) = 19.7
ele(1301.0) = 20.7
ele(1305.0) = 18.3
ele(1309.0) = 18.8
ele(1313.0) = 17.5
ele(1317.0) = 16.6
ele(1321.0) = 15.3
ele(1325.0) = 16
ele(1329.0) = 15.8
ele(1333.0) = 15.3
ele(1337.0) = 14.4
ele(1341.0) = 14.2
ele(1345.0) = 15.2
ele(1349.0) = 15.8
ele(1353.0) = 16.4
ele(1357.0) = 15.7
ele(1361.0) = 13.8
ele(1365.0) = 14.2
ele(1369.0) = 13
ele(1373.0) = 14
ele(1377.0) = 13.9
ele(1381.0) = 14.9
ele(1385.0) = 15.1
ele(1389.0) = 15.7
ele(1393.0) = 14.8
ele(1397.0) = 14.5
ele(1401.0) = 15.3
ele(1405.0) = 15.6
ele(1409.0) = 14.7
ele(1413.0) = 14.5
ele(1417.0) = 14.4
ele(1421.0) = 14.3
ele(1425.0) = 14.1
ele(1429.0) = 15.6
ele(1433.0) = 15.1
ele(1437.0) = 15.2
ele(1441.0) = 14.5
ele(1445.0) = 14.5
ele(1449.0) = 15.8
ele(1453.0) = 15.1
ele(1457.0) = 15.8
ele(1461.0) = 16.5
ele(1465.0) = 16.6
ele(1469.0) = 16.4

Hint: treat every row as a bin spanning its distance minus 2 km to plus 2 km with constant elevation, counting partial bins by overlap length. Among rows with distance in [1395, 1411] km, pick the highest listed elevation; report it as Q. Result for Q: 15.6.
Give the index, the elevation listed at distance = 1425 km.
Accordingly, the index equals 14.1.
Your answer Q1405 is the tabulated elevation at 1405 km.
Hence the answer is 15.6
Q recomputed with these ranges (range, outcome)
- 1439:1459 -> 15.8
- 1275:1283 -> 14.7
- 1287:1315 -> 20.7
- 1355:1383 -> 15.7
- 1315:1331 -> 16.6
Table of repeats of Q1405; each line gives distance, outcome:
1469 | 16.4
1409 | 14.7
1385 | 15.1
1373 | 14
